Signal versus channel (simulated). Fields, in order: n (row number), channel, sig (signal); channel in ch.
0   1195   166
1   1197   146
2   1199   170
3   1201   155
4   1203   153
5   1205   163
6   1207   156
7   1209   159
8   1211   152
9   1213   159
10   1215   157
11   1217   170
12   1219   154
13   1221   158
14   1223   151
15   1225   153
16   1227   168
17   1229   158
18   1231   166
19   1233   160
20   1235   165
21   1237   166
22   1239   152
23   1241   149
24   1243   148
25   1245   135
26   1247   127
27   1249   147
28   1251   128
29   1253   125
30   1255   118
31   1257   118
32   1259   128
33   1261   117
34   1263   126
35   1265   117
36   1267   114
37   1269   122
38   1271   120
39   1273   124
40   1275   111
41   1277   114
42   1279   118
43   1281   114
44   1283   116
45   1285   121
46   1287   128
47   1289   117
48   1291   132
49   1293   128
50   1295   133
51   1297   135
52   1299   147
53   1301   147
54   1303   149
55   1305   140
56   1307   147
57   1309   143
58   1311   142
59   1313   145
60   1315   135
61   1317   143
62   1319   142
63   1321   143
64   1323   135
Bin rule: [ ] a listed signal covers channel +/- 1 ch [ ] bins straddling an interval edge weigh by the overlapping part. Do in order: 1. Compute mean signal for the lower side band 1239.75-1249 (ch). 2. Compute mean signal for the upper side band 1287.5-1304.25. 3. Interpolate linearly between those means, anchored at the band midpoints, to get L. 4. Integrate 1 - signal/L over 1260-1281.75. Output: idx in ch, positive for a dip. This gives 3.2 ch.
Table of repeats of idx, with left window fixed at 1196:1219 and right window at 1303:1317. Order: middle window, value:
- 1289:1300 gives 0.9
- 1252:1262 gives 1.9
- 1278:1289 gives 2.1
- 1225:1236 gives -0.6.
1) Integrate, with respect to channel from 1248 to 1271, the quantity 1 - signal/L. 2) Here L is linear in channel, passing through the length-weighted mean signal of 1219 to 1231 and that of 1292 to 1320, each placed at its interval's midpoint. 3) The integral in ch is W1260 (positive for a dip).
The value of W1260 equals 4.17 ch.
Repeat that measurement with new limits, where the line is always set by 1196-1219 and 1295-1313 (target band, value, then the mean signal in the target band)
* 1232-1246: 0.0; 154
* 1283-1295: 1.7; 125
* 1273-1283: 2.2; 115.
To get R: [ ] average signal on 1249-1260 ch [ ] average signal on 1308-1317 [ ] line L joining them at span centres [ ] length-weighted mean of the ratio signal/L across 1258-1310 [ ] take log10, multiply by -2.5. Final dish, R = 0.05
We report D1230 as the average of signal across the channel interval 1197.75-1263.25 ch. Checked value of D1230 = 149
